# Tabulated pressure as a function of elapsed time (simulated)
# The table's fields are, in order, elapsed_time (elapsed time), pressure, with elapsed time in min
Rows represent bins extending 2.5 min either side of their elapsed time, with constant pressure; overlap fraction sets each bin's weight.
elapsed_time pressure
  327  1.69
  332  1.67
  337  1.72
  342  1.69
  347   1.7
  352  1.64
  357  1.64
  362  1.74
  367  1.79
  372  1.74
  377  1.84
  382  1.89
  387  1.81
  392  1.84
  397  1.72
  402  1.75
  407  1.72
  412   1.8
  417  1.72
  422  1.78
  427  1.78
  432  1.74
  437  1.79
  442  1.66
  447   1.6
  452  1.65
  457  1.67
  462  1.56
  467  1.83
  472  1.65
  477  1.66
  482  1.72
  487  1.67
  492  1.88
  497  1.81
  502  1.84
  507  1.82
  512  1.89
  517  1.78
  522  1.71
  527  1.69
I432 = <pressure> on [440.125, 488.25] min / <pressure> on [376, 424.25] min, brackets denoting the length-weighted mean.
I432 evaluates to 0.9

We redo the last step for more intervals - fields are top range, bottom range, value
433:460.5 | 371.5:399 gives 0.92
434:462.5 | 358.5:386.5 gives 0.93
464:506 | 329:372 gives 1.03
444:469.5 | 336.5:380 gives 0.96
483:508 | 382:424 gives 1.01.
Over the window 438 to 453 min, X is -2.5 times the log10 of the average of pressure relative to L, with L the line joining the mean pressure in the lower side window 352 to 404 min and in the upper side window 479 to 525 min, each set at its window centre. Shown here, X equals 0.082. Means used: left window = 1.77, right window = 1.79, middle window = 1.65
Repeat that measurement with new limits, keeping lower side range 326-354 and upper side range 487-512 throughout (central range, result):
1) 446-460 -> 0.091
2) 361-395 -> -0.055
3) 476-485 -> 0.071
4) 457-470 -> 0.066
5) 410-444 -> 0.005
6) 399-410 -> 0.003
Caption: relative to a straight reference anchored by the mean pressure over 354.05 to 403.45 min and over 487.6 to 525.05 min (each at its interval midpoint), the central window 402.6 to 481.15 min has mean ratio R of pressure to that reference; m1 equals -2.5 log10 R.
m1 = 0.05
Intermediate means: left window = 1.78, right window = 1.81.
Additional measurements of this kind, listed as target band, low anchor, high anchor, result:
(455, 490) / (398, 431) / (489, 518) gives 0.08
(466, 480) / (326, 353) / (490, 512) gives 0.07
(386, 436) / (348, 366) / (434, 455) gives -0.05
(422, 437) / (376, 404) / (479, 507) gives 0.02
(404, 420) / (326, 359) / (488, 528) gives -0.01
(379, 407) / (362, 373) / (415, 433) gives -0.02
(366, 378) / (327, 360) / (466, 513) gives -0.05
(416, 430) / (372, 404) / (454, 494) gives 0.00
